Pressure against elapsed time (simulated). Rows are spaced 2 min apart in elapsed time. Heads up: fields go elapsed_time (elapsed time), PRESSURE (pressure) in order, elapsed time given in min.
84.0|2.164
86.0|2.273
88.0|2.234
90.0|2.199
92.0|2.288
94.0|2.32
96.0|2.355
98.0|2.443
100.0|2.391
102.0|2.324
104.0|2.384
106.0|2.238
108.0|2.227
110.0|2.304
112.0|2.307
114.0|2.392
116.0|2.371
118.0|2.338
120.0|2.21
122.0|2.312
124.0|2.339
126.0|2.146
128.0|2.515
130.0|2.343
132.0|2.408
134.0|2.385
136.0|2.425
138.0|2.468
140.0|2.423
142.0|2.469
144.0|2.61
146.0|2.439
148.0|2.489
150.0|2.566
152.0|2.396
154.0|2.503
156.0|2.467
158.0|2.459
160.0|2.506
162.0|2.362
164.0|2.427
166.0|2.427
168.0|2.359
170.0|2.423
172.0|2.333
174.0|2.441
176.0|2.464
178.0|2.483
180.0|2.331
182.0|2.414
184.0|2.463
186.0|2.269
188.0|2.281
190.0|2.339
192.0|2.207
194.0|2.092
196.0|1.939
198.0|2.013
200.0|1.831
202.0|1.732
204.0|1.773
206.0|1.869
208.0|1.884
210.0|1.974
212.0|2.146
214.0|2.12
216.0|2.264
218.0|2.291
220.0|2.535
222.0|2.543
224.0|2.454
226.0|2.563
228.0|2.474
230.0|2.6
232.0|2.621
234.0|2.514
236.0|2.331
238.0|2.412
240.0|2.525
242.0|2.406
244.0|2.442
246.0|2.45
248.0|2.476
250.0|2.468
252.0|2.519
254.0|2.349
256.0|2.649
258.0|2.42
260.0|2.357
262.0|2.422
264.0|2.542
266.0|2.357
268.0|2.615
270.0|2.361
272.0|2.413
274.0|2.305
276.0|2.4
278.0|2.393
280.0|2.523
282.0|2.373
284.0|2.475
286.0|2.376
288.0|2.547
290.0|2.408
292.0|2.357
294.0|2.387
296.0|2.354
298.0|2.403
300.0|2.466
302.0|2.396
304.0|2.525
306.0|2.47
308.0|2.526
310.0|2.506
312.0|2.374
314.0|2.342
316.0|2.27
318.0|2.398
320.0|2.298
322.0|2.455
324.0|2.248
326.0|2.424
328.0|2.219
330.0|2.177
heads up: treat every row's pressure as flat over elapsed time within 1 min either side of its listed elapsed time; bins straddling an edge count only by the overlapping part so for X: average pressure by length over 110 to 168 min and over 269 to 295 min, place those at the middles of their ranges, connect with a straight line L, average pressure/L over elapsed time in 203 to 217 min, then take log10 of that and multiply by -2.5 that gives 0.20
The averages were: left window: 2.41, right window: 2.41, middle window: 2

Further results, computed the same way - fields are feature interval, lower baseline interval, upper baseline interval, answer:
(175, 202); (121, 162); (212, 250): 0.10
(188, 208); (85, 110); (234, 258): 0.21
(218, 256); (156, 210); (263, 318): -0.07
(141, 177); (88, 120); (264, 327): -0.05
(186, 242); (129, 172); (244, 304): 0.09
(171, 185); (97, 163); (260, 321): -0.01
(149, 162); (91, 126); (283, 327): -0.06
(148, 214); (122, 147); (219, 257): 0.09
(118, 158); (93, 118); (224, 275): -0.02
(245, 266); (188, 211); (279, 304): -0.10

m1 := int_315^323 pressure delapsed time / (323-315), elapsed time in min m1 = 2.36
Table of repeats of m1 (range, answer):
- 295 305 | 2.43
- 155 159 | 2.46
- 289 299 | 2.38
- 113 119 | 2.37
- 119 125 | 2.29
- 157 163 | 2.44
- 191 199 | 2.06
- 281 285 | 2.42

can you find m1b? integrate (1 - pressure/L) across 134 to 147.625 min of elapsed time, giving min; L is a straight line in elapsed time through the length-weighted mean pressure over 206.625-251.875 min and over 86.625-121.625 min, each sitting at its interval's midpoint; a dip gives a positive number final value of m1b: -0.8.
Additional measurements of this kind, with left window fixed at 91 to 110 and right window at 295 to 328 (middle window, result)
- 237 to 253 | -0.6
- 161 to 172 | -0.2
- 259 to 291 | -0.6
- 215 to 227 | -0.4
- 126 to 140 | -0.4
